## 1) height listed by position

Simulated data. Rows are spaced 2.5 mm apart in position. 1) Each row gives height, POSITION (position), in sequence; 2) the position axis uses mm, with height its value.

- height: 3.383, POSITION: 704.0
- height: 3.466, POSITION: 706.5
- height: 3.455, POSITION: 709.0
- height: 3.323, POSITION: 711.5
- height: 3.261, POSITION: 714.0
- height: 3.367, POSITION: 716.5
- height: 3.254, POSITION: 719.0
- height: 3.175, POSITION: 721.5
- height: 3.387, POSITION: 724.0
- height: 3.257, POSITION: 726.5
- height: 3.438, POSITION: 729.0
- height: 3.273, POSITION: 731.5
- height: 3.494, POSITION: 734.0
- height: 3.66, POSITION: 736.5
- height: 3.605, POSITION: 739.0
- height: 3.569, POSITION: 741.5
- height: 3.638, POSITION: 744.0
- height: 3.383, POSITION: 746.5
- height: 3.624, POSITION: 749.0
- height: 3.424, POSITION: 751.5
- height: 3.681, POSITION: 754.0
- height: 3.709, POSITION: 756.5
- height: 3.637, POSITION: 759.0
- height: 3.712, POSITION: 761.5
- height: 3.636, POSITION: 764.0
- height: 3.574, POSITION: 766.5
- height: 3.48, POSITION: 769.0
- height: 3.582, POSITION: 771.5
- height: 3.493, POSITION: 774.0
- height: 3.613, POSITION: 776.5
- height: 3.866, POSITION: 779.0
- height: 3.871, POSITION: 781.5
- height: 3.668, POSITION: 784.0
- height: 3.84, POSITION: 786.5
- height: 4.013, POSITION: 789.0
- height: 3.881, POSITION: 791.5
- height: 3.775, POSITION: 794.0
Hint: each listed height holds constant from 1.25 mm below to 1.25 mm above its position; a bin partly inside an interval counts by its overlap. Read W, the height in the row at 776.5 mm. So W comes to 3.613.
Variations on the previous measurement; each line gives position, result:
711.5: 3.323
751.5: 3.424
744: 3.638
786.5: 3.84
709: 3.455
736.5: 3.66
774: 3.493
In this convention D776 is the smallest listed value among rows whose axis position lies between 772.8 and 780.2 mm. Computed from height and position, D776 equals 3.493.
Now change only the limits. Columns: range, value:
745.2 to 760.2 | 3.383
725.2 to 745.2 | 3.257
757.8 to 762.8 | 3.637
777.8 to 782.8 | 3.866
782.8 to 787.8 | 3.668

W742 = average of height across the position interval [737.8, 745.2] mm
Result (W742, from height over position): 3.6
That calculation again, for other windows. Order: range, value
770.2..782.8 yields 3.68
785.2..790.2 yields 3.92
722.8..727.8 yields 3.32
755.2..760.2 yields 3.67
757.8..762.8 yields 3.67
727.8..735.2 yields 3.4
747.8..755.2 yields 3.58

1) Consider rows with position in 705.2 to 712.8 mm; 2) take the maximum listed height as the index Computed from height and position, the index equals 3.466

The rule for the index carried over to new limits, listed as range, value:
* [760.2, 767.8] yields 3.712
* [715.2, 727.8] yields 3.387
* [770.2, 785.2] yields 3.871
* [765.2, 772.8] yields 3.582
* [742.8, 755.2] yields 3.681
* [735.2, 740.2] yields 3.66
